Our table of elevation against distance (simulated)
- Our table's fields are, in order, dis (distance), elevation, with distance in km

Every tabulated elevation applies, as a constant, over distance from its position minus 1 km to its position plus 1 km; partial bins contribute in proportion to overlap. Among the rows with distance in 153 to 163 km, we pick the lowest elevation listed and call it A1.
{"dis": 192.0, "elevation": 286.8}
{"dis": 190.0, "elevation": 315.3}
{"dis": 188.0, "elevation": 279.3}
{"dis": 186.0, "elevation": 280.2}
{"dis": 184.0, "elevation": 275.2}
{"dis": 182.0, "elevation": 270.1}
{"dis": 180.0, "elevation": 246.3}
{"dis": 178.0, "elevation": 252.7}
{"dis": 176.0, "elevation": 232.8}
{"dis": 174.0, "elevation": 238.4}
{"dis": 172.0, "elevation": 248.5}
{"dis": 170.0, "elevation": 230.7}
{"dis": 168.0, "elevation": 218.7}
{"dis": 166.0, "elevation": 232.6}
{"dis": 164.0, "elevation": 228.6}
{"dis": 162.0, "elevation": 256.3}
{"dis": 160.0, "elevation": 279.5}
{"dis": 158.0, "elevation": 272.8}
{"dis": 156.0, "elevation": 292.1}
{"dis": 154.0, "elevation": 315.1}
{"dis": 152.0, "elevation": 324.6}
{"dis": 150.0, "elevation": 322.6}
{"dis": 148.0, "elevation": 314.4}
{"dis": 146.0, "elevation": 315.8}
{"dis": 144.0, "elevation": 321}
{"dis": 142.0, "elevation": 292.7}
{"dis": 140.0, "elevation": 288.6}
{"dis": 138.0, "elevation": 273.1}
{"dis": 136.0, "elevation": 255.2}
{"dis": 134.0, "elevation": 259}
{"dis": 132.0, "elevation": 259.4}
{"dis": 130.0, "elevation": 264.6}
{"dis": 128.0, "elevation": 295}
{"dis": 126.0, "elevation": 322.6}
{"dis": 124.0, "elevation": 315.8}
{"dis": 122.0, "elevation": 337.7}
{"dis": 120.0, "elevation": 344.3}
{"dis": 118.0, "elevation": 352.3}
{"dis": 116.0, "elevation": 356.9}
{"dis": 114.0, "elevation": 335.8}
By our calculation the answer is 256.3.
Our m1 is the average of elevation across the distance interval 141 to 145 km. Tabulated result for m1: 307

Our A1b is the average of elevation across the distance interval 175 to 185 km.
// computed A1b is 255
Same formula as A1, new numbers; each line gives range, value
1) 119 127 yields 315.8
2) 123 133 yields 259.4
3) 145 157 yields 292.1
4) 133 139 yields 255.2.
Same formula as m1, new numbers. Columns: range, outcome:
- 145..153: 319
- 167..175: 234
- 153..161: 290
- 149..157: 314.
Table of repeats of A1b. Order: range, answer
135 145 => 286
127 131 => 280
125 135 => 280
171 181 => 244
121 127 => 325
